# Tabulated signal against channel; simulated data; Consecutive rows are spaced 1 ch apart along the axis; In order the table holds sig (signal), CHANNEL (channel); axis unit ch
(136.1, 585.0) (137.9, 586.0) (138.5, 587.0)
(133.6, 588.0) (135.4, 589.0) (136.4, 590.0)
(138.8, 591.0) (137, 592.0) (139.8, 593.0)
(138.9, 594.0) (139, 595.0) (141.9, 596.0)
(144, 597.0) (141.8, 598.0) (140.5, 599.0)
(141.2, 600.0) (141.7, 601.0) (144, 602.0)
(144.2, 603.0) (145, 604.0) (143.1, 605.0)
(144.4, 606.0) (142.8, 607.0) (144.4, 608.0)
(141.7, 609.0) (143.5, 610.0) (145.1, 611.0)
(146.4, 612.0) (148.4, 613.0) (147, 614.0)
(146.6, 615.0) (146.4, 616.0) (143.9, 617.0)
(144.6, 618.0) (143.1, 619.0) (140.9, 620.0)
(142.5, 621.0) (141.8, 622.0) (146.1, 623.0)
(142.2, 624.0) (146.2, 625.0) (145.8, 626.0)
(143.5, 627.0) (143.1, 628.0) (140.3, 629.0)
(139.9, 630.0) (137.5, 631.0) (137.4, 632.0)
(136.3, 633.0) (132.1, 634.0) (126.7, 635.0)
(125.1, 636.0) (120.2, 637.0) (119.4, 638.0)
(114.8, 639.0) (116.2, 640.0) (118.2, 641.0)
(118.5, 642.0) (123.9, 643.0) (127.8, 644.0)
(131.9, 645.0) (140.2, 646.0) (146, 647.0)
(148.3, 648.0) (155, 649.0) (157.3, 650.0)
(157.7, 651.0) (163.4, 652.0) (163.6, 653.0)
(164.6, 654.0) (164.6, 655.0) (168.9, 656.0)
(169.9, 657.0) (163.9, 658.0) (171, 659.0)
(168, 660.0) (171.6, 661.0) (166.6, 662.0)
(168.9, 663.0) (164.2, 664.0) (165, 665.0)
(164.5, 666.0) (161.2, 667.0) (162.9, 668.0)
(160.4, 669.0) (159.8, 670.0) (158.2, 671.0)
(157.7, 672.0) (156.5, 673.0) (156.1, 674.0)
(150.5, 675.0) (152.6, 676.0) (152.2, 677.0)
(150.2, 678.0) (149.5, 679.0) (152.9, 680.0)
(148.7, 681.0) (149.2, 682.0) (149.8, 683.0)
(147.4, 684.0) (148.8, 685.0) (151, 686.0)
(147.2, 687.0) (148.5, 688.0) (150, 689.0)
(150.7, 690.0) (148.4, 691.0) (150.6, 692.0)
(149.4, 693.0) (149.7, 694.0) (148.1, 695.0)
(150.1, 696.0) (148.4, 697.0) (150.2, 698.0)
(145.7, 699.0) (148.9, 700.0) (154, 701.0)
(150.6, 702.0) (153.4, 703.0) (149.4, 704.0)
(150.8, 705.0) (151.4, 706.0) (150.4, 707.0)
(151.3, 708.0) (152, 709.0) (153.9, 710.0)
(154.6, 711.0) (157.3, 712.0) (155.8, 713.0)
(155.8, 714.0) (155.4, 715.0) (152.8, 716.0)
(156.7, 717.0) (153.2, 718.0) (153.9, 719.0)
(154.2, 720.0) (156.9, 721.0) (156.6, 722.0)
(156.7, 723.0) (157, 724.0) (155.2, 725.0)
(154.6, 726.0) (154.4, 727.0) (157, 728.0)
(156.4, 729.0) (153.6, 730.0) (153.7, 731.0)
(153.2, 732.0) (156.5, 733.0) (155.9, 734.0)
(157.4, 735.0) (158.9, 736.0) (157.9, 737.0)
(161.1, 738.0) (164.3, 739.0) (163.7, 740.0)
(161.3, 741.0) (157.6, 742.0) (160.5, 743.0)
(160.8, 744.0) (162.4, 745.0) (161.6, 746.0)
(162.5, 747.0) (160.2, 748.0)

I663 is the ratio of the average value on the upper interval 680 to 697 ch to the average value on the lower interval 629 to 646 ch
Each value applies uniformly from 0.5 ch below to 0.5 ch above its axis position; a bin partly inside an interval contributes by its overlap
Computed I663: 1.17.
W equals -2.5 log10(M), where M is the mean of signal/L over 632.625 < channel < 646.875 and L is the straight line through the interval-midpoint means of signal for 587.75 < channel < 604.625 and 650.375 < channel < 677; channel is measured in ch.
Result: 0.227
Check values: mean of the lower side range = 140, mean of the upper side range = 163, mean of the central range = 126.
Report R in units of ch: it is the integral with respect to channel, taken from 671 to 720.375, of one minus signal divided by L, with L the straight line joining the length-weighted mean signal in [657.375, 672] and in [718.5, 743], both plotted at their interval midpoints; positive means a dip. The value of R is 2.9 ch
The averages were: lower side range 165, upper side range 157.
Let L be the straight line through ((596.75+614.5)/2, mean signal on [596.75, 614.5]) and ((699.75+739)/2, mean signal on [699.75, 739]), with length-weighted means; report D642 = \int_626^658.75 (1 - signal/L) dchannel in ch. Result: 1.3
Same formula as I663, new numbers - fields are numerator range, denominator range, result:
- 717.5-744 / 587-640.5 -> 1.13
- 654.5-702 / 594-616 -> 1.08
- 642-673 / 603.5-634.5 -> 1.10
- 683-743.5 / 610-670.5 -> 1.05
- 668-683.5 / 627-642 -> 1.19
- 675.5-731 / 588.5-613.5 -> 1.07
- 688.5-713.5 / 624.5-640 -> 1.13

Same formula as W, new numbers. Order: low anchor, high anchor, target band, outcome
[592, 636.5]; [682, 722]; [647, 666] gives -0.12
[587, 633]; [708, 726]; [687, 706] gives 0.02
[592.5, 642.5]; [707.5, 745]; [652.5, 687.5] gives -0.08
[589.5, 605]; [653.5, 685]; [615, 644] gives 0.11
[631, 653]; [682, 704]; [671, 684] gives -0.05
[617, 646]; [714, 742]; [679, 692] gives -0.02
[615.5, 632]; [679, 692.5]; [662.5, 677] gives -0.08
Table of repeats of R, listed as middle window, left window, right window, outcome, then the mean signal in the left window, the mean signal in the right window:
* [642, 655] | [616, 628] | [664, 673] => 0.5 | 144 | 161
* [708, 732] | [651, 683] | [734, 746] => 0.8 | 160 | 160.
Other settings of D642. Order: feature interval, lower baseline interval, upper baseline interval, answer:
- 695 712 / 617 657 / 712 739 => 0.13 ch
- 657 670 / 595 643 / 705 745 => -1.74 ch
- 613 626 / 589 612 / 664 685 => 0.07 ch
